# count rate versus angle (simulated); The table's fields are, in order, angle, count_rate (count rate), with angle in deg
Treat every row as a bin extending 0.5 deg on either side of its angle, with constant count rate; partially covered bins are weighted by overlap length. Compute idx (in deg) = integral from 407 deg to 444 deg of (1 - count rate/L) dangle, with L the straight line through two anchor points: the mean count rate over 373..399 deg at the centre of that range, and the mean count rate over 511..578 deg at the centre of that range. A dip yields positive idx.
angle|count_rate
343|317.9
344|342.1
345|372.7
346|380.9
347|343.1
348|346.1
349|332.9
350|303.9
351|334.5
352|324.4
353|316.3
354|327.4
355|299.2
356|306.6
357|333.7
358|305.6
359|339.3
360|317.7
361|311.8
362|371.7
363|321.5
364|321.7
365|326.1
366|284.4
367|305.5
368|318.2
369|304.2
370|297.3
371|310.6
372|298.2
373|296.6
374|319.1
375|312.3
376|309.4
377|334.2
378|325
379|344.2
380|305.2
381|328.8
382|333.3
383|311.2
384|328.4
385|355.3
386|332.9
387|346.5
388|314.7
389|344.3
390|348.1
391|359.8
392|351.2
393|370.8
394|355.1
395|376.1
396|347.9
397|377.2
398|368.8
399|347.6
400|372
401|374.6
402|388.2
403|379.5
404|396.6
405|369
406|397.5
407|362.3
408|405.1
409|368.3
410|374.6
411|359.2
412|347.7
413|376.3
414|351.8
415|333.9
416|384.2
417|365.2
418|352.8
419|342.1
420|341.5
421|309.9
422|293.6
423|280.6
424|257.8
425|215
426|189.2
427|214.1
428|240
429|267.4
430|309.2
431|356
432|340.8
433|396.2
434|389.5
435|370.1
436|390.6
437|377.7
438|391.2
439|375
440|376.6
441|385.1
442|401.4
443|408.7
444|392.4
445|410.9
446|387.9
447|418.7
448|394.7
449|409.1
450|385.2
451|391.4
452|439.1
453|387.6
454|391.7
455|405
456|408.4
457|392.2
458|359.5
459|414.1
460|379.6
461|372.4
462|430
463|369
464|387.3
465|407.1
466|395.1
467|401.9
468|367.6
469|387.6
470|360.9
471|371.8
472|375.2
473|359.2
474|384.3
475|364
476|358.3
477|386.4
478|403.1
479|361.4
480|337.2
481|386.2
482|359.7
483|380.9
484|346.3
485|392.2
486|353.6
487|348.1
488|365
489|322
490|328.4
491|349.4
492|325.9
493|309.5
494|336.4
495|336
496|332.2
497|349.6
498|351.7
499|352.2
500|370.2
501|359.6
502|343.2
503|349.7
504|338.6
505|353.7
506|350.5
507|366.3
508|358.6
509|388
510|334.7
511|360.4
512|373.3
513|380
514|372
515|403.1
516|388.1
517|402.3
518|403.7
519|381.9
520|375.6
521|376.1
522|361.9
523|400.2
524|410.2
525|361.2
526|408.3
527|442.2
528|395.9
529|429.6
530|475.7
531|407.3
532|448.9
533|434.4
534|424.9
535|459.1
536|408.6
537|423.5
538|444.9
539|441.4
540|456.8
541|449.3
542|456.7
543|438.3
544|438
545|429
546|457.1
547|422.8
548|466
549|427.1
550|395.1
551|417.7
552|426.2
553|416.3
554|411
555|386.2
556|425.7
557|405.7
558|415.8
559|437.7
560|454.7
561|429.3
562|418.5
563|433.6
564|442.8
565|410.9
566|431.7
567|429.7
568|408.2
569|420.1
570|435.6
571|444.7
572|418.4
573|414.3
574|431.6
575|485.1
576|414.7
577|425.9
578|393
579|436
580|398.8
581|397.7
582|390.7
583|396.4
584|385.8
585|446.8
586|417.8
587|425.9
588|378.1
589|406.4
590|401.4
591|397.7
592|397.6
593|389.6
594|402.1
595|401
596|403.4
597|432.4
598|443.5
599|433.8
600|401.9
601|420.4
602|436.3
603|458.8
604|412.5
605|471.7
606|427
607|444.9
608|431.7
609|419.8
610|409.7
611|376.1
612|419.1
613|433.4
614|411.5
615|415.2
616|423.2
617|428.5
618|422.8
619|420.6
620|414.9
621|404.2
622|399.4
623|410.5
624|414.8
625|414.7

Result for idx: 1.9 deg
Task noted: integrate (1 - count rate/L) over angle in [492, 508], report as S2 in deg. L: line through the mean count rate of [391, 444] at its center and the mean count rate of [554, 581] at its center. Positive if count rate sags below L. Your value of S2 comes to 1.8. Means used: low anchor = 350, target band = 346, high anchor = 424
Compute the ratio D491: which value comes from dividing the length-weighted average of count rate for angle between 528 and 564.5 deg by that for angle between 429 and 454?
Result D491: 1.12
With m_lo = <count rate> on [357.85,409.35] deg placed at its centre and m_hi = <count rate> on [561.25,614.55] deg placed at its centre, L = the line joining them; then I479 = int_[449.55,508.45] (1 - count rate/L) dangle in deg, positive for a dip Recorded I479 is 1.3 deg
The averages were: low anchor 340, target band 369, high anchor 419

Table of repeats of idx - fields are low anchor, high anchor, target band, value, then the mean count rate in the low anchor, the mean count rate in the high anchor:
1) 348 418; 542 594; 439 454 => -1.2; 340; 420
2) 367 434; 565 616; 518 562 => -2.9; 335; 418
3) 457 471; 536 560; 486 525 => 4.6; 387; 430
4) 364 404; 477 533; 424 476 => -2.0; 337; 372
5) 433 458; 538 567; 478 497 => 2.7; 394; 430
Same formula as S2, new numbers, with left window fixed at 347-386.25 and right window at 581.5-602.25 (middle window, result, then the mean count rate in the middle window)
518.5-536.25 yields -1.2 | 411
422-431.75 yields 2.3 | 263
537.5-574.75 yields -3.2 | 430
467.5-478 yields -0.3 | 373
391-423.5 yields -2.3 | 360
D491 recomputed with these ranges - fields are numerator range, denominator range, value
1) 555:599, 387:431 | 1.23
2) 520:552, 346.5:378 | 1.33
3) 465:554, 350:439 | 1.16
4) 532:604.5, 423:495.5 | 1.16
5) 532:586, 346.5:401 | 1.29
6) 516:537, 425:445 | 1.19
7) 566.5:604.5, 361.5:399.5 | 1.26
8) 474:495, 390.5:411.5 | 0.96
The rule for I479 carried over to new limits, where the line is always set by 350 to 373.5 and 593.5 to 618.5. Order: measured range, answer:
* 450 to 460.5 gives -1.16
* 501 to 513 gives 0.71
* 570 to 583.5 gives -0.31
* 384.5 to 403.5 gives -1.63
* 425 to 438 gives 1.06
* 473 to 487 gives -0.05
